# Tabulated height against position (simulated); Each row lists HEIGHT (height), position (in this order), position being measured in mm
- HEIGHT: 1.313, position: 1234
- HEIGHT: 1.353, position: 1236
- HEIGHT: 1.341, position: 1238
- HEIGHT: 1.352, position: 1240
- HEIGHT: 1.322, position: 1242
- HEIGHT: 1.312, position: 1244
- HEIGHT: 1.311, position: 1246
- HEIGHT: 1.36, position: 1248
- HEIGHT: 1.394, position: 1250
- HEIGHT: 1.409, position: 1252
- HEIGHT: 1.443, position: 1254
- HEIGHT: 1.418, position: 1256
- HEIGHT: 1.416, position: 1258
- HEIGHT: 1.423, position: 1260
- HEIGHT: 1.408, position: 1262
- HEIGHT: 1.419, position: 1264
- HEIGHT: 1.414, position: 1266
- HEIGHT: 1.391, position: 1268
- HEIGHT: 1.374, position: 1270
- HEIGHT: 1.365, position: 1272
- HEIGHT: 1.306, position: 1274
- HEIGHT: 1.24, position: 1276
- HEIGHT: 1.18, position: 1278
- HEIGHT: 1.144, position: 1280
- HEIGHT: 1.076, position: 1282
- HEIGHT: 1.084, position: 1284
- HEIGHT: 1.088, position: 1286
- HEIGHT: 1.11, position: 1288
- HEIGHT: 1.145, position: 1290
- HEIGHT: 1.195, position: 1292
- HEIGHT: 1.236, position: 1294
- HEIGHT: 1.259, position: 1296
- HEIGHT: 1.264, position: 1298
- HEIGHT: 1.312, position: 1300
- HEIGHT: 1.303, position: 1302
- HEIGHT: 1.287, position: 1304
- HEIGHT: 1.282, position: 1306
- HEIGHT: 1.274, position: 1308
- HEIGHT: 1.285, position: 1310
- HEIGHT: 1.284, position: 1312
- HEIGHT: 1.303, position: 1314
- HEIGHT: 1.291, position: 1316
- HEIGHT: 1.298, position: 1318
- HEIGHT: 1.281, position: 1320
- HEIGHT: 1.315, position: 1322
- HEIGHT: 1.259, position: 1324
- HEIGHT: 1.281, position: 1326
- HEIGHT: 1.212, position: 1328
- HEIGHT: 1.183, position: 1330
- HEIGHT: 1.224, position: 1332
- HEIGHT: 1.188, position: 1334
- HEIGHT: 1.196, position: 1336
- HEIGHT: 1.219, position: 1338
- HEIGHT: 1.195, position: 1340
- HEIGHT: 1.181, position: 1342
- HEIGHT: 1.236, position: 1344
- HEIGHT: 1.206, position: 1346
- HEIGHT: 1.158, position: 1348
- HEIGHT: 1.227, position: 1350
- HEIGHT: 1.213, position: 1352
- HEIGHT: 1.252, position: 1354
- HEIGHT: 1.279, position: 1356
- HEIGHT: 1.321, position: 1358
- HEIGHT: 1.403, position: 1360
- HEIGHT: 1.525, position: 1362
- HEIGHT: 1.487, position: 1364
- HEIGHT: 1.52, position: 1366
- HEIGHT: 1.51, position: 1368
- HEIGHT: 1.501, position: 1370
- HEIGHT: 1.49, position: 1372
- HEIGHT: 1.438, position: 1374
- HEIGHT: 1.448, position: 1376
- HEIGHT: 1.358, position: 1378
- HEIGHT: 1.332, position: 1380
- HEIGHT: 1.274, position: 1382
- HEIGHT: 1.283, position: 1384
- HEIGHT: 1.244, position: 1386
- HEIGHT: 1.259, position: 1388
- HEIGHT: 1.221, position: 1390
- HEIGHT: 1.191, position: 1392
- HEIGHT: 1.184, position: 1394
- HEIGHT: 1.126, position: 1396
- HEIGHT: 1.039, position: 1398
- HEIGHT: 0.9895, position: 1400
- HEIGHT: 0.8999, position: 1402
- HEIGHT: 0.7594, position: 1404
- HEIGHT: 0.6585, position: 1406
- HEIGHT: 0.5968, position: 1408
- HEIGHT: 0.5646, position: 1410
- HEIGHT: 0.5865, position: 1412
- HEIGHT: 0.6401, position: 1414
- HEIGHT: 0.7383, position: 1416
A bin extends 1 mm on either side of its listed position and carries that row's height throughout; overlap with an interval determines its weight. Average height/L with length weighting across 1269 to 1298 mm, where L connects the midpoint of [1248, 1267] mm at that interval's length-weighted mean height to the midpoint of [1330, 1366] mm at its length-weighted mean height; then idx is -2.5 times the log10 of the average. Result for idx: 0.14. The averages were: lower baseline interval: 1.41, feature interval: 1.2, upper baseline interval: 1.27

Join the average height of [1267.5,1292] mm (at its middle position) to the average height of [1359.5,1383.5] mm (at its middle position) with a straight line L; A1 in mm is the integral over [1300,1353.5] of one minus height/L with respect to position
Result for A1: 3.0 mm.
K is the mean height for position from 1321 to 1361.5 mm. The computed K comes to 1.24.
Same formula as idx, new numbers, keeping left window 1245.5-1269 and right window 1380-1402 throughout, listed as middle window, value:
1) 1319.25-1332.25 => 0.029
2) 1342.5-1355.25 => 0.028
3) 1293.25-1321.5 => 0.028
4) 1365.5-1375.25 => -0.225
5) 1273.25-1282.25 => 0.146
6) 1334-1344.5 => 0.054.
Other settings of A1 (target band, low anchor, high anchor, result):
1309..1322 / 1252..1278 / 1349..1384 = 0.8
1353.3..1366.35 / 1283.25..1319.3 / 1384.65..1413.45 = -4.0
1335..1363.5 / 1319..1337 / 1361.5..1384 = 1.5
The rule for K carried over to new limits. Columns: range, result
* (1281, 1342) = 1.23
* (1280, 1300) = 1.17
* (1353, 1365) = 1.38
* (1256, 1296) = 1.27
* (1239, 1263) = 1.38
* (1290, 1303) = 1.25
